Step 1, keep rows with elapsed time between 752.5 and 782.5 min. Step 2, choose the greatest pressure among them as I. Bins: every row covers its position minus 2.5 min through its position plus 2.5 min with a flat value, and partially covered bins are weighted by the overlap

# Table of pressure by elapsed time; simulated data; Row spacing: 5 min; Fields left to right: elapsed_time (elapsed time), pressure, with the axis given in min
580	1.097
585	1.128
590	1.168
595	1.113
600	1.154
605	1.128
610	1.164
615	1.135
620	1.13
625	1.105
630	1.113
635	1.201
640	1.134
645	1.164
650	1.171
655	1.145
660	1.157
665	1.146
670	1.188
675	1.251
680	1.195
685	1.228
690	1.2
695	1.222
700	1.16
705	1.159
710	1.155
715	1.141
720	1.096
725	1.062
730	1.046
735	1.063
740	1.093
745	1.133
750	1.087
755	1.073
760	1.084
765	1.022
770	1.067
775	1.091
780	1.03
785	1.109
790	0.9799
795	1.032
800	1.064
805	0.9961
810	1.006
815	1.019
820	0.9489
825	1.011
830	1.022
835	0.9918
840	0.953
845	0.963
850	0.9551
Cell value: 1.091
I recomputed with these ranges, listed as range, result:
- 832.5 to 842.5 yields 0.9918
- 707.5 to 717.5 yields 1.155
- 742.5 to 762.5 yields 1.133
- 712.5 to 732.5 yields 1.141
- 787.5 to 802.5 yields 1.064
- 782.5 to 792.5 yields 1.109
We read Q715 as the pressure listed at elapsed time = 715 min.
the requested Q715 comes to 1.141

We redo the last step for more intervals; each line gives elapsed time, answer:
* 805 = 0.9961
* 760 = 1.084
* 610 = 1.164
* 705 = 1.159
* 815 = 1.019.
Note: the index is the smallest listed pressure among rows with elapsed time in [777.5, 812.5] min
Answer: 0.9799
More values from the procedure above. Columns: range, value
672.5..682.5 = 1.195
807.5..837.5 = 0.9489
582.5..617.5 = 1.113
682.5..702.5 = 1.16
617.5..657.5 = 1.105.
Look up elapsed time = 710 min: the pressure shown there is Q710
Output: 1.155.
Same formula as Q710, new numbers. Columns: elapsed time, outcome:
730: 1.046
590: 1.168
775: 1.091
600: 1.154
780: 1.03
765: 1.022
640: 1.134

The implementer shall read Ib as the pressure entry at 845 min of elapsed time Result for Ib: 0.963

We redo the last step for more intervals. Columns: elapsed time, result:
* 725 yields 1.062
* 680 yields 1.195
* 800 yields 1.064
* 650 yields 1.171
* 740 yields 1.093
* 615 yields 1.135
